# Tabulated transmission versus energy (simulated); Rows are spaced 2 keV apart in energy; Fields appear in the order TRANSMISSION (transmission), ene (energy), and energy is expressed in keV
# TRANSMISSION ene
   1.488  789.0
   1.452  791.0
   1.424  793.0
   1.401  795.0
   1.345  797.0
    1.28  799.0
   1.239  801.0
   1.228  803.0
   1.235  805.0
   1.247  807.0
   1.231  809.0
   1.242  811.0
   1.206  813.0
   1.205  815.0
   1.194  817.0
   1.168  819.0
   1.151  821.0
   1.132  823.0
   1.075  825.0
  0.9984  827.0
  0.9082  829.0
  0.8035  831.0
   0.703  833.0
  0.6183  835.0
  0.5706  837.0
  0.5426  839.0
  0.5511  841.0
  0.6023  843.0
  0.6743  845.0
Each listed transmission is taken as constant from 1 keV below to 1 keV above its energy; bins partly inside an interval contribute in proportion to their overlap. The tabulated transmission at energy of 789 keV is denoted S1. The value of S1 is 1.488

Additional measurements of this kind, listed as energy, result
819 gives 1.168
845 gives 0.6743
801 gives 1.239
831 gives 0.8035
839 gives 0.5426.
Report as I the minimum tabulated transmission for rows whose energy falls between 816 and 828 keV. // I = 0.9984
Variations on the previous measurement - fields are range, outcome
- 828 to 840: 0.5426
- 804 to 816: 1.205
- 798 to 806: 1.228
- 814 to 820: 1.168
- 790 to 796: 1.401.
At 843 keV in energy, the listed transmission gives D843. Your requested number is 0.6023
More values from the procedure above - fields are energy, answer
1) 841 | 0.5511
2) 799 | 1.28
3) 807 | 1.247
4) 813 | 1.206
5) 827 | 0.9984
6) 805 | 1.235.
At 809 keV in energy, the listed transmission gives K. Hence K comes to 1.231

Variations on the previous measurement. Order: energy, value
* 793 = 1.424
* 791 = 1.452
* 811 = 1.242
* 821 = 1.151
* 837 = 0.5706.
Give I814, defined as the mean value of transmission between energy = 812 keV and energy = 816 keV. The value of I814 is 1.21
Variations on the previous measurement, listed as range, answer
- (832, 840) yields 0.609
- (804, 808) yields 1.24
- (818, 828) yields 1.1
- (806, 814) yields 1.23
